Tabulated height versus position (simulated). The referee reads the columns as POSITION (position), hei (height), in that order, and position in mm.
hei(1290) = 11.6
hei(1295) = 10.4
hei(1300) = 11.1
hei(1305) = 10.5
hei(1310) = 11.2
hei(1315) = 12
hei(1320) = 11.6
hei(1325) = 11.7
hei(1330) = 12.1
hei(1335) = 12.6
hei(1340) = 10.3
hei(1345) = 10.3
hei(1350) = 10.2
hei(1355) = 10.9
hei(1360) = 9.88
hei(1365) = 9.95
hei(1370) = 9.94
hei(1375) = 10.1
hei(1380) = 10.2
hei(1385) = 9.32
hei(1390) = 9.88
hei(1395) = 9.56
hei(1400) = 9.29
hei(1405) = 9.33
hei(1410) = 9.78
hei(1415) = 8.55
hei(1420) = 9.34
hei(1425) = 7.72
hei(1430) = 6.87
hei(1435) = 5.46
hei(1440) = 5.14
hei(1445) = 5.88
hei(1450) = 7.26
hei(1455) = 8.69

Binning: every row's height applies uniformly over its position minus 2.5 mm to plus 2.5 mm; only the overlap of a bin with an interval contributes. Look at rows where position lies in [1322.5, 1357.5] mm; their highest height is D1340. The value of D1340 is 12.6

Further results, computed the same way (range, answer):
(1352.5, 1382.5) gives 10.9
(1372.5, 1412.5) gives 10.2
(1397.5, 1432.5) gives 9.78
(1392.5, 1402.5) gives 9.56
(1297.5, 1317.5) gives 12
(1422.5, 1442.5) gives 7.72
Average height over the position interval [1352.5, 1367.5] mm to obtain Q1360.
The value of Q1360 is 10.2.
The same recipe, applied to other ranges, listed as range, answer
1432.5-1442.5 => 5.3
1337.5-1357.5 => 10.4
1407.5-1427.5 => 8.85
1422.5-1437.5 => 6.68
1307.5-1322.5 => 11.6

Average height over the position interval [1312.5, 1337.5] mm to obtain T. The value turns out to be 12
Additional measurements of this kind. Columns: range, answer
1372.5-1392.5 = 9.88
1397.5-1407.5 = 9.31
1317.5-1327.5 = 11.7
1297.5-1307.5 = 10.8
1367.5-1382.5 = 10.1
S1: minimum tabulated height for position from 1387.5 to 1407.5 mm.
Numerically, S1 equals 9.29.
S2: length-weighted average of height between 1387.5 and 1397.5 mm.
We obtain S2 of 9.72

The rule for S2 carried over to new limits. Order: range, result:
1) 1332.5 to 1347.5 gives 11.1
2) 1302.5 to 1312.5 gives 10.8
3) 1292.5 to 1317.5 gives 11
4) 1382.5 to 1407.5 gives 9.48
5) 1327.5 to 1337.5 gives 12.3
